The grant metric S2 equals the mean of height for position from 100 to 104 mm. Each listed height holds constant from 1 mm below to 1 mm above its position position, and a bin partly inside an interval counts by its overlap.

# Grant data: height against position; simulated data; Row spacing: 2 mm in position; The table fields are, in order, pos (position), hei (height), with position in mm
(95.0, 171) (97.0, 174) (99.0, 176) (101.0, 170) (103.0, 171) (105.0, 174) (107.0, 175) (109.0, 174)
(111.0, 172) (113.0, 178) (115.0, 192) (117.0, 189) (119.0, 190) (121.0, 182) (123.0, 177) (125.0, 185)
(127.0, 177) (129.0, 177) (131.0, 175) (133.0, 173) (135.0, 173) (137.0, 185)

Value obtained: 170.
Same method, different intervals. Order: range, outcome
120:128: 180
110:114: 175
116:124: 184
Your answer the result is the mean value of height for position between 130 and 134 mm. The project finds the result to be 174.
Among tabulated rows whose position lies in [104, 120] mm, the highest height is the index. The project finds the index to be 192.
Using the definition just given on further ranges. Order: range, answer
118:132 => 190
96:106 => 176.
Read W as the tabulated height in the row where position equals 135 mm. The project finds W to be 173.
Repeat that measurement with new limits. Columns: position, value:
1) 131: 175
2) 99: 176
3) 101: 170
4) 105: 174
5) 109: 174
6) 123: 177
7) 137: 185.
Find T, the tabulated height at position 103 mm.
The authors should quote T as 171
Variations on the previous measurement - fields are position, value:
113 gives 178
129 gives 177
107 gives 175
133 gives 173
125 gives 185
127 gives 177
